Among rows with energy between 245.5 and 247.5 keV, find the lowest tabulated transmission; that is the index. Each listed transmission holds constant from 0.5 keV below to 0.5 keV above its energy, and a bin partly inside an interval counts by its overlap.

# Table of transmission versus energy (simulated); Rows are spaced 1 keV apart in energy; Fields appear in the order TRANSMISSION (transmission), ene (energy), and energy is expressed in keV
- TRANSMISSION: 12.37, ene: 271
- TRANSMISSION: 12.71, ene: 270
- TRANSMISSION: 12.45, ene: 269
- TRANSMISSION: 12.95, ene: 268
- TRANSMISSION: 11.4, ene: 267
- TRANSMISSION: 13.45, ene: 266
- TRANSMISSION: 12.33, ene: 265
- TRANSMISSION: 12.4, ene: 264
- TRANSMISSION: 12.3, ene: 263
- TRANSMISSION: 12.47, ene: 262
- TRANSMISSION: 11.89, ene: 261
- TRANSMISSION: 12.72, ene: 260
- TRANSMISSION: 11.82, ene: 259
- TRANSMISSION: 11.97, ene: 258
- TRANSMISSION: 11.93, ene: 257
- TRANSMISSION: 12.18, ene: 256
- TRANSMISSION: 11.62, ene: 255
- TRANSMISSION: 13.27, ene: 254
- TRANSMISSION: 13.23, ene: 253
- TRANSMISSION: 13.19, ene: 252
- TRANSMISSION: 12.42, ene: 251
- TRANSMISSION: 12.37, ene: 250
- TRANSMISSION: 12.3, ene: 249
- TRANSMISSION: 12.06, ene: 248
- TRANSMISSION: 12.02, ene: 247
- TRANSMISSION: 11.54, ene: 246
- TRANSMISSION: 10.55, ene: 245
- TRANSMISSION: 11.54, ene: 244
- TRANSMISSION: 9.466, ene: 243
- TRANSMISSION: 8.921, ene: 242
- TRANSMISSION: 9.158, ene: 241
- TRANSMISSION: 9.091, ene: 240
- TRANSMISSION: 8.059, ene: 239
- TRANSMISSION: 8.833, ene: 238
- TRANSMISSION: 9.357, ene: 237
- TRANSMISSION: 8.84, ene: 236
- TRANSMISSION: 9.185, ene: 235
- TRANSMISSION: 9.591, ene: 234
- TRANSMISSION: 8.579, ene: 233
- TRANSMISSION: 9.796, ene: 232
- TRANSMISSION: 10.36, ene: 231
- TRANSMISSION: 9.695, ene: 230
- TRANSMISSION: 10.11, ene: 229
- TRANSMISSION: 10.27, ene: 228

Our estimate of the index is 11.54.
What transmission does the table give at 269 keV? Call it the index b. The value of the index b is 12.45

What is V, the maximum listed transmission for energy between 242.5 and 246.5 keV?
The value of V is 11.54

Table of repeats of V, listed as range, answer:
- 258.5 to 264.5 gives 12.72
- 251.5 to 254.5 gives 13.27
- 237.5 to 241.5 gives 9.158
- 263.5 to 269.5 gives 13.45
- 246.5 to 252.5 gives 13.19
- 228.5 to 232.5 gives 10.36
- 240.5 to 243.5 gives 9.466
